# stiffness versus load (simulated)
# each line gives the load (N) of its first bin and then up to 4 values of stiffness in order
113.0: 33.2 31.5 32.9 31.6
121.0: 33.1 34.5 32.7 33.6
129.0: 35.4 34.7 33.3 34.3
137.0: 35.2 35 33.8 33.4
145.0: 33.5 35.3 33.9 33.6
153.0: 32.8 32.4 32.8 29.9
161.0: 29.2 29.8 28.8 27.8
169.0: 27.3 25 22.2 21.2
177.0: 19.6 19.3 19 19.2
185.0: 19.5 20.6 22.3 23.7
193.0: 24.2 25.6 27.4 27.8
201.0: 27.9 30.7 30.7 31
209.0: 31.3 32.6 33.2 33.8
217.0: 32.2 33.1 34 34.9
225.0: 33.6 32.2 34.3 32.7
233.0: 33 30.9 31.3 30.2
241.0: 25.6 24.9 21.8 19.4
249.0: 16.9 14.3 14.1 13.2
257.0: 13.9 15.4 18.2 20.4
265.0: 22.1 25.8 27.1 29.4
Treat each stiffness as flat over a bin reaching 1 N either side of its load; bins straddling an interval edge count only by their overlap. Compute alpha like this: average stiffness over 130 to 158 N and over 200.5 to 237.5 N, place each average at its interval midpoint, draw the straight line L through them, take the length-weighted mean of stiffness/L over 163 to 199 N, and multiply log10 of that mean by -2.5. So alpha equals 0.38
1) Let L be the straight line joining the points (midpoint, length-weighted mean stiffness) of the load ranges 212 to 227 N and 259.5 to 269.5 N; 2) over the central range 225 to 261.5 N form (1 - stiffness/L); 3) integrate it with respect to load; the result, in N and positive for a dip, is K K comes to 5.5 N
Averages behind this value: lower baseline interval 33.5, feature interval 23.8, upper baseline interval 22.1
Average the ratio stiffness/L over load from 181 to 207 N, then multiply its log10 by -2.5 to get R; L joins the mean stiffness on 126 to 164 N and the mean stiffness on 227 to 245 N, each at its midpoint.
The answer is 0.25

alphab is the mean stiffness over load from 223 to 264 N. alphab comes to 24.1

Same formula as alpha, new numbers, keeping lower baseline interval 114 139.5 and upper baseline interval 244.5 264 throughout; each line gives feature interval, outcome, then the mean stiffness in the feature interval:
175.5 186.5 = 0.33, 19.5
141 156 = -0.10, 33.6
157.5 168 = -0.02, 29.3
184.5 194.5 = 0.13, 22.4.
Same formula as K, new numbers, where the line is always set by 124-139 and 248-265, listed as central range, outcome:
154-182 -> 3.0 N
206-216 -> -4.3 N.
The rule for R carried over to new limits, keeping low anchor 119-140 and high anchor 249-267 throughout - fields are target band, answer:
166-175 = 0.144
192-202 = -0.064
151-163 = -0.037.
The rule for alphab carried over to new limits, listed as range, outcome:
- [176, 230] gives 27.9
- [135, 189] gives 28.1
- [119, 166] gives 33.1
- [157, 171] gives 28.8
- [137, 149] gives 34.3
